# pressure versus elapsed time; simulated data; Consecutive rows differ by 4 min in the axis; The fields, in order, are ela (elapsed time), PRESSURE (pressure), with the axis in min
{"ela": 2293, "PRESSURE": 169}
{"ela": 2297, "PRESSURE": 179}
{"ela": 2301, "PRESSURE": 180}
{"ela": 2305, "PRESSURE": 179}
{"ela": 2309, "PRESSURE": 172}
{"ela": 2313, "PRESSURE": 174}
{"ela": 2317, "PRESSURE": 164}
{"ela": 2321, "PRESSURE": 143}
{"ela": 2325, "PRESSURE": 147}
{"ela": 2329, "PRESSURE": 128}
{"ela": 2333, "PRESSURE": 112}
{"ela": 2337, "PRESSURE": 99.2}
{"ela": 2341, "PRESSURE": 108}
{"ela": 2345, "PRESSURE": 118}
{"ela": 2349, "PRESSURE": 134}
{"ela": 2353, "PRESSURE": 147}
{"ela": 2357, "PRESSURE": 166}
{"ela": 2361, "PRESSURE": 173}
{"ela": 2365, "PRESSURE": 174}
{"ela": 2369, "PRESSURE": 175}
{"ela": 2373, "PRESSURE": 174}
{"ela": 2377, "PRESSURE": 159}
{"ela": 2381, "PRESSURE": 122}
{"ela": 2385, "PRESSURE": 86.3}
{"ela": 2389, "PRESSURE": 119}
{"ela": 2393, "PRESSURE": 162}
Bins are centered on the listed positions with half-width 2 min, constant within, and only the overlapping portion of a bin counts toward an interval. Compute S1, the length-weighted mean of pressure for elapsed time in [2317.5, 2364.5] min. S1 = 136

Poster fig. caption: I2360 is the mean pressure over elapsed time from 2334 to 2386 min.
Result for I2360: 142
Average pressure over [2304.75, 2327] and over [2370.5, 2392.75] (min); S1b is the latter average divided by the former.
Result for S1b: 0.84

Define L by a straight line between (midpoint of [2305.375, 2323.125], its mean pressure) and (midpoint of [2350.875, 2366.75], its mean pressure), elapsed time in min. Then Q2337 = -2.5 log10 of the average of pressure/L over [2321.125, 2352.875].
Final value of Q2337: 0.31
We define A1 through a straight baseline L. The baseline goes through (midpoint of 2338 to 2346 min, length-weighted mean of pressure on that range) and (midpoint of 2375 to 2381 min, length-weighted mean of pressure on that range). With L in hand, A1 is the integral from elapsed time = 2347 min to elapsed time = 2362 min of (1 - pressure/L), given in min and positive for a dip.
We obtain -3.68 min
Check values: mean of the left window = 111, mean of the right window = 147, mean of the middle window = 154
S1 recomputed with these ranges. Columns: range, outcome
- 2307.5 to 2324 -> 162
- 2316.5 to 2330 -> 145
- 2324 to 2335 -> 127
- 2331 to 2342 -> 106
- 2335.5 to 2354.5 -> 121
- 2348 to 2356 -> 144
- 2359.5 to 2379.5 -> 170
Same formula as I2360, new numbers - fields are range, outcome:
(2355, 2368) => 171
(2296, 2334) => 158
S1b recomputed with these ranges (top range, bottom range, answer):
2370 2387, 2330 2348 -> 1.23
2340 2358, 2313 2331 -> 0.90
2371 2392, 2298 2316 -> 0.76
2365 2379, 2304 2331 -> 1.08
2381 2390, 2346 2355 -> 0.76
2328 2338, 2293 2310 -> 0.64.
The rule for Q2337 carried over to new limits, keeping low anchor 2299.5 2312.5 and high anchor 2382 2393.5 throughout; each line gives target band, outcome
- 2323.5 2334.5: 0.23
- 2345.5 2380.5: -0.18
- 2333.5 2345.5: 0.38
